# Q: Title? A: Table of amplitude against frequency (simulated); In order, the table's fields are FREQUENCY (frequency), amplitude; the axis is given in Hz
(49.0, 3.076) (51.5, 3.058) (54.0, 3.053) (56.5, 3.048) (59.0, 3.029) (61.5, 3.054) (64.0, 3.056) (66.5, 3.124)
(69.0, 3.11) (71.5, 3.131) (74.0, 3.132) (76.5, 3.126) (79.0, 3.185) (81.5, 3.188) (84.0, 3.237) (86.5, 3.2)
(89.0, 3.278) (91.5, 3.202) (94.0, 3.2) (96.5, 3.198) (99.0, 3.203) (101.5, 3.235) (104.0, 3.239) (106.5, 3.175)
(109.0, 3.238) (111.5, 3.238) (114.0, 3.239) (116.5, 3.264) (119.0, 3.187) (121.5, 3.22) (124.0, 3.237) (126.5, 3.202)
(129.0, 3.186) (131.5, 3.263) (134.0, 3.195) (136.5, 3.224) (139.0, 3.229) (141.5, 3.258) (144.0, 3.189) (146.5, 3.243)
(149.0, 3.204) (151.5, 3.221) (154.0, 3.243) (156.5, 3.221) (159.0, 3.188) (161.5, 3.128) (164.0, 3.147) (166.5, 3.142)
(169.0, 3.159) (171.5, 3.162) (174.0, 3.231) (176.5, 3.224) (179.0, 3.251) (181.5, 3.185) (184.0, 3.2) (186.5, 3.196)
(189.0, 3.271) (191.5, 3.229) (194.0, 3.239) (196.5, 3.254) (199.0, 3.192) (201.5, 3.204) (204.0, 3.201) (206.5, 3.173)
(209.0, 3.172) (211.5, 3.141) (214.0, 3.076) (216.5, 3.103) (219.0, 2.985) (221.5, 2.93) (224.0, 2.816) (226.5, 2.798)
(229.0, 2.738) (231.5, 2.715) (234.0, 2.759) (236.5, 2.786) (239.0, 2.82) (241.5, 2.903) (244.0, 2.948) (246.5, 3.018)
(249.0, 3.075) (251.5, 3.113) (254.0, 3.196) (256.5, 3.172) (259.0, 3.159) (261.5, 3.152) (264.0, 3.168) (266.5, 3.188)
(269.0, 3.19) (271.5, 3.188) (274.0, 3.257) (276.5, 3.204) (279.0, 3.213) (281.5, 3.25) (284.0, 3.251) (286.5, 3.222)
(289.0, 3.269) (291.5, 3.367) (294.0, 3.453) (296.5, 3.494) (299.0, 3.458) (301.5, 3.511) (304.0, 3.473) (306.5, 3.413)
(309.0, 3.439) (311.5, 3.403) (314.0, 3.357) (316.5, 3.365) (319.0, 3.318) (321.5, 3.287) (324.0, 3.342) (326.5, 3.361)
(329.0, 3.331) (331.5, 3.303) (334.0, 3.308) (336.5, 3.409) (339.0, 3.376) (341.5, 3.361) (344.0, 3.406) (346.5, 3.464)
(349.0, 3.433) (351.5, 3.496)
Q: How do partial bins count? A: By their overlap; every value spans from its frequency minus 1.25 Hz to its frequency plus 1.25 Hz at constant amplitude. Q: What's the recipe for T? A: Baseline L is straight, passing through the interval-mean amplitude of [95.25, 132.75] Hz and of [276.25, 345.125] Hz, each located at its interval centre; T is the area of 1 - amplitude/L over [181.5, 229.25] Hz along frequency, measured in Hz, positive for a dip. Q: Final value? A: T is 2.5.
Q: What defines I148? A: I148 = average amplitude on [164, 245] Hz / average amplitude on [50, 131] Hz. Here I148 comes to 0.97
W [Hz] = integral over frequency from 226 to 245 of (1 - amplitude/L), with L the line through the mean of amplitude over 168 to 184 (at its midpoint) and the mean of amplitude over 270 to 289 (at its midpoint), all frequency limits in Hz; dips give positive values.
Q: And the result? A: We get 2.4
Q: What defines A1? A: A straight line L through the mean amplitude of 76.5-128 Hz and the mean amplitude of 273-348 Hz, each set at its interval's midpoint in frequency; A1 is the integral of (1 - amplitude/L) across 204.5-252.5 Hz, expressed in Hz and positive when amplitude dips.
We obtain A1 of 5.0 Hz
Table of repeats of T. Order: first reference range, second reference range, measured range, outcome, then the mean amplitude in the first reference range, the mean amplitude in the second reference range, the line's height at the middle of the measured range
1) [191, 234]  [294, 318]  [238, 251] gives 0.88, 3.05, 3.43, 3.18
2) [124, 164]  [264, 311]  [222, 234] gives 1.83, 3.21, 3.32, 3.28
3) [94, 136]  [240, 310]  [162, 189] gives 0.29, 3.22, 3.24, 3.23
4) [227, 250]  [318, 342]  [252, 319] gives -4.18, 2.86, 3.34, 3.11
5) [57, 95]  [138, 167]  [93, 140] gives -0.64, 3.15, 3.2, 3.18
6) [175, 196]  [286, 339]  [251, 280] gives 1.19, 3.23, 3.38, 3.32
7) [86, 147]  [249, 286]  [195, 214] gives 0.11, 3.22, 3.19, 3.2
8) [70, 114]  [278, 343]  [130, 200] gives 0.94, 3.2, 3.36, 3.25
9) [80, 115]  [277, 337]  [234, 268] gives 2.82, 3.22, 3.36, 3.32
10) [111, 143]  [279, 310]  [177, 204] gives 0.51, 3.23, 3.38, 3.28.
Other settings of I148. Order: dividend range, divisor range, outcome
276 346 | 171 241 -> 1.09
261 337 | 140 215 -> 1.04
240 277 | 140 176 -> 0.98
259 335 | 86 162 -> 1.03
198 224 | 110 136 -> 0.96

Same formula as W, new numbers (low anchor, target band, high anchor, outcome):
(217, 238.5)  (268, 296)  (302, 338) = -1.1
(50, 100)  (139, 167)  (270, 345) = 0.1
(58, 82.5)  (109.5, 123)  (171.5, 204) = -0.3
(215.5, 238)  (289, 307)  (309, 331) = -1.2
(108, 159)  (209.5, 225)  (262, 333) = 1.2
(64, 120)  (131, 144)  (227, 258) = -0.5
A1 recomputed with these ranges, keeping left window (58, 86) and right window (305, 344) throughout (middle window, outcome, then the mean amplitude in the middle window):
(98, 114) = -0.3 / 3.22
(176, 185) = 0.0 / 3.21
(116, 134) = -0.2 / 3.22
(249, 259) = 0.4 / 3.15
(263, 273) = 0.4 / 3.19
